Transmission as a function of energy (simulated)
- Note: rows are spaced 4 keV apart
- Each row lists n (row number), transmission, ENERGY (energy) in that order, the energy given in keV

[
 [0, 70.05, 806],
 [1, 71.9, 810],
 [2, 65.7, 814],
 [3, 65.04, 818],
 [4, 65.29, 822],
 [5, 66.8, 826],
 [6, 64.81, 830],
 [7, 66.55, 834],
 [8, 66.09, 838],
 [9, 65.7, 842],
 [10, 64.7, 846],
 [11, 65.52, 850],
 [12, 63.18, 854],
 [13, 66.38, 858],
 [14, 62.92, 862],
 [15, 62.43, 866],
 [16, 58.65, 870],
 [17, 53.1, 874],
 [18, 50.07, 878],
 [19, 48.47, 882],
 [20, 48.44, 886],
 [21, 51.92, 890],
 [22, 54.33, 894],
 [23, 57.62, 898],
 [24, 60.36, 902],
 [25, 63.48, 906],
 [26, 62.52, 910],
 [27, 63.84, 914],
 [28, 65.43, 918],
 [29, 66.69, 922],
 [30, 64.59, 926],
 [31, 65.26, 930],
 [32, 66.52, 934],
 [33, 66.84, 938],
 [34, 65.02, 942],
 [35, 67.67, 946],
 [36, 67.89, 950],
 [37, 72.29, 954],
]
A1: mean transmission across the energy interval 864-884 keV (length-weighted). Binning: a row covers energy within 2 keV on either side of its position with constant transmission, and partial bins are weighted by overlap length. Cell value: 54.5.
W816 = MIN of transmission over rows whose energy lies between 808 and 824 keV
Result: 65.04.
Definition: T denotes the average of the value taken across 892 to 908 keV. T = 58.9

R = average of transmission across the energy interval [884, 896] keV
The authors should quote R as 51.6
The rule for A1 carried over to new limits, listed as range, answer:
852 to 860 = 64.8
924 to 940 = 65.8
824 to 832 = 65.8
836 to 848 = 65.5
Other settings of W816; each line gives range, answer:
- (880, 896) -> 48.44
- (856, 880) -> 50.07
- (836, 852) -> 64.7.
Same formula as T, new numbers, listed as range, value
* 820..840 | 65.9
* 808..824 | 67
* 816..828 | 65.7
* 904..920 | 63.8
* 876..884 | 49.3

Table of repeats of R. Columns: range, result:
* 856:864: 64.7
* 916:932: 65.5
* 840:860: 65.1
